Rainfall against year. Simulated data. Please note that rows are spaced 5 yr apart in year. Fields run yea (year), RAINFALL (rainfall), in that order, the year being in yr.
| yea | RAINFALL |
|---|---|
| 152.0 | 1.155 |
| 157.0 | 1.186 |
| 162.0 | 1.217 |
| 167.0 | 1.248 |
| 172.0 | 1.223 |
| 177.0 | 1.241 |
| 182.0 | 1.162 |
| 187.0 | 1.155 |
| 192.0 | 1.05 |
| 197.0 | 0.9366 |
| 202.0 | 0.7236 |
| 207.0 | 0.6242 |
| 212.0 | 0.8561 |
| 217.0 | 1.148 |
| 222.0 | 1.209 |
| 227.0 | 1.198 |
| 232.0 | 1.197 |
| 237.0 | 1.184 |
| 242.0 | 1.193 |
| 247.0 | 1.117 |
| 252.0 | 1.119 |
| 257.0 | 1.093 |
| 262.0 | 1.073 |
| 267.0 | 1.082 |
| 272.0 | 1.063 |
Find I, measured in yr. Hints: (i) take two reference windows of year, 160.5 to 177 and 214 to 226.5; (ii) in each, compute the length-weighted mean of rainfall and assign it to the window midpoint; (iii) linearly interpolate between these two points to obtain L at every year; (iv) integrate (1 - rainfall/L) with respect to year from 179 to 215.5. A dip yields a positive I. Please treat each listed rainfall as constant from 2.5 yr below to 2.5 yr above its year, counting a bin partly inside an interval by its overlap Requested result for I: 7.9 yr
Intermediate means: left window 1.23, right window 1.17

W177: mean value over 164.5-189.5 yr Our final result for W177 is 1.21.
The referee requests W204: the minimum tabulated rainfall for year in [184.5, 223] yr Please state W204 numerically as 0.6242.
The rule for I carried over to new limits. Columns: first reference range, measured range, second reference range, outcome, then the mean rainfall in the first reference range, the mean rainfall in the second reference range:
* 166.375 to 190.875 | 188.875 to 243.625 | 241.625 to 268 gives 5.8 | 1.19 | 1.11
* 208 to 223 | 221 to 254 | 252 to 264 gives -3.8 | 1.01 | 1.09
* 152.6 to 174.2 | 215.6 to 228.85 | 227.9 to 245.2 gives 0.1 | 1.21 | 1.19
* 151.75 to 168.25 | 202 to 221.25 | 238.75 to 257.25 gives 4.6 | 1.2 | 1.14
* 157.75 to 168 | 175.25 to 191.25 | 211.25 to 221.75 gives 0.0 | 1.22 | 1.07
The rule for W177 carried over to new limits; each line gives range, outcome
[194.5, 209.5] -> 0.761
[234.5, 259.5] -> 1.14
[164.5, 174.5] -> 1.24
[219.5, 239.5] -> 1.2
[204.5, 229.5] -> 1.01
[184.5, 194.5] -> 1.1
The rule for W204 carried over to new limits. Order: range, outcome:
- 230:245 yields 1.184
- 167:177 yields 1.223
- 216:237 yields 1.148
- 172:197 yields 0.9366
